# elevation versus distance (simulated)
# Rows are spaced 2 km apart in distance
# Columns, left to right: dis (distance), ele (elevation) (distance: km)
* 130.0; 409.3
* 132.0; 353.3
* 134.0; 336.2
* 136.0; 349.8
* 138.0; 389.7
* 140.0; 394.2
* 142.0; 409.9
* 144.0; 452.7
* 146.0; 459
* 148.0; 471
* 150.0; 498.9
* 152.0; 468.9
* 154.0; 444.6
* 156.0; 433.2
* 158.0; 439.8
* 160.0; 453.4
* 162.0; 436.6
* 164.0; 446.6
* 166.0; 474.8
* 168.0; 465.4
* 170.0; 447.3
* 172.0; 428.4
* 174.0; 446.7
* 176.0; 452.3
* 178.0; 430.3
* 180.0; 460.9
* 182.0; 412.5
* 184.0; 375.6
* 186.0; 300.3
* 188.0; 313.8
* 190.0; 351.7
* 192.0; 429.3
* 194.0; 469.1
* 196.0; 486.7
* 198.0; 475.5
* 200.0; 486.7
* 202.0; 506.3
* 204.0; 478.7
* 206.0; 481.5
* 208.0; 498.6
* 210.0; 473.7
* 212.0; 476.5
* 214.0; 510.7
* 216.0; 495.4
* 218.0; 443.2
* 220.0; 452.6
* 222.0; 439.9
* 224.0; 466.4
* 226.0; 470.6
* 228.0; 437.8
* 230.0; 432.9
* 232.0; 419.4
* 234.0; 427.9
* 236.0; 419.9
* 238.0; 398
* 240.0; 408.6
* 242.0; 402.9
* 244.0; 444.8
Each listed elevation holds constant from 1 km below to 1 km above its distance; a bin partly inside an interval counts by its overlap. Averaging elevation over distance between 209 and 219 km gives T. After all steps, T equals 480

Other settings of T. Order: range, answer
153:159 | 439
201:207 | 489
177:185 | 420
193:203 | 485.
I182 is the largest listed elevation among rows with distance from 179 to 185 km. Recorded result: 460.9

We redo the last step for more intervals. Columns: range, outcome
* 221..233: 470.6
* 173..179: 452.3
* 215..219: 495.4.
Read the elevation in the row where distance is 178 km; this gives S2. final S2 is 430.3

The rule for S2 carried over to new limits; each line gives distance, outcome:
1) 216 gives 495.4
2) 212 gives 476.5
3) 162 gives 436.6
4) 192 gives 429.3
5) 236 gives 419.9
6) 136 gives 349.8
